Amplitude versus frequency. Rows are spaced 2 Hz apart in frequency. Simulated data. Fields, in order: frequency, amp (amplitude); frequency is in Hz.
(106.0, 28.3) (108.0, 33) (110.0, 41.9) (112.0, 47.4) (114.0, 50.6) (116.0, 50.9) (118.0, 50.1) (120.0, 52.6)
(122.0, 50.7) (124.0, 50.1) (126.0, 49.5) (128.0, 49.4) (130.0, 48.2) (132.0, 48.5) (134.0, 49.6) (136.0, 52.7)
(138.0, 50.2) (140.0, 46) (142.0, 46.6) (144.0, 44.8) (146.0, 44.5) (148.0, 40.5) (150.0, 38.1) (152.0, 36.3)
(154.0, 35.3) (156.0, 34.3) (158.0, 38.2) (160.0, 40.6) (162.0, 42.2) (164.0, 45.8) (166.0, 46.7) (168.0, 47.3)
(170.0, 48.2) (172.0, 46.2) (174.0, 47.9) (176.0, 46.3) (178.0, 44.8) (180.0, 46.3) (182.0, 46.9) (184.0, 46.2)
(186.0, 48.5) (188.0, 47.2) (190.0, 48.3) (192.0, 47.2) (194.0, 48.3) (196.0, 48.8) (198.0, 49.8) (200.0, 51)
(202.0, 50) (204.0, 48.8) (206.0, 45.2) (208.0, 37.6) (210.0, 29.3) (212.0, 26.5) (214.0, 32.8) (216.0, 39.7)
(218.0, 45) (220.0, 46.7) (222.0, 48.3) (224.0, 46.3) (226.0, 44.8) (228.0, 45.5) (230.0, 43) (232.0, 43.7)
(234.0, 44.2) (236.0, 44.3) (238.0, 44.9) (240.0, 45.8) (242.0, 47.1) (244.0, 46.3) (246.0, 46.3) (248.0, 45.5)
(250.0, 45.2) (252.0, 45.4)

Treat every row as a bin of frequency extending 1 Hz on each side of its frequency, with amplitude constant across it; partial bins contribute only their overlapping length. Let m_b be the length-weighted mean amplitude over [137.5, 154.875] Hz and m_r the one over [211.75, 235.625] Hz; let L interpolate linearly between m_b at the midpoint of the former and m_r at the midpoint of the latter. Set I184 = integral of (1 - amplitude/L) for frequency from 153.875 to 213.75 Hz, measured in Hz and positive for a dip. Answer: -2.5 Hz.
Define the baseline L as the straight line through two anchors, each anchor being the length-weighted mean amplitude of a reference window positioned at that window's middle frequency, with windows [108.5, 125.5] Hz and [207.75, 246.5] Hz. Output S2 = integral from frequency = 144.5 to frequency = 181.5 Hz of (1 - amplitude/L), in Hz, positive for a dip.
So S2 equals 2.6 Hz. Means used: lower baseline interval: 48.8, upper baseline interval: 42.4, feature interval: 42.8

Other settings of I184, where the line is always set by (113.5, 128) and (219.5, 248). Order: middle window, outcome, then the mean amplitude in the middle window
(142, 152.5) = 1.7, 41.6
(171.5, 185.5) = 0.4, 46.5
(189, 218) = 2.3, 43.2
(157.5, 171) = 1.2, 44.4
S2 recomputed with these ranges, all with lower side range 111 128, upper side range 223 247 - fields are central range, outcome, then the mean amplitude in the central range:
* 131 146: 0.39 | 48.1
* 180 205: -0.70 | 48.3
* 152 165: 2.50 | 39.2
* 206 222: 2.79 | 38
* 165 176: 0.18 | 47.2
